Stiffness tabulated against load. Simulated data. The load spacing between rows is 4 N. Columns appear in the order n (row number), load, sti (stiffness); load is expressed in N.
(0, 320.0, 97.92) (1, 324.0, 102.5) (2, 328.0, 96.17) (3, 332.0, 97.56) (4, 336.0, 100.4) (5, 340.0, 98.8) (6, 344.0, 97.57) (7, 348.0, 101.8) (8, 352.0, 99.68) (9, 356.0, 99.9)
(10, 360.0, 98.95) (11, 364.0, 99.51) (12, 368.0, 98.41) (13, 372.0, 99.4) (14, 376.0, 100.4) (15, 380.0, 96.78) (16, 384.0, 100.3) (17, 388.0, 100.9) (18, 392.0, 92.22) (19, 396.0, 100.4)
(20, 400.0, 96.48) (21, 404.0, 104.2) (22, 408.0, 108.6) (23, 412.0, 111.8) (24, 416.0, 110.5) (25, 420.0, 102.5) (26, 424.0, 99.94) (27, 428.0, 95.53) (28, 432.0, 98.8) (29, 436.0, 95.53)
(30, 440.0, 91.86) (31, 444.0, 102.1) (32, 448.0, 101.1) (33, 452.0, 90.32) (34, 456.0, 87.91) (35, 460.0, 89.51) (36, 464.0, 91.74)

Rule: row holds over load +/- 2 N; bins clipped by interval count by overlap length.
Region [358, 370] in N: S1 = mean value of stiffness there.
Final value 99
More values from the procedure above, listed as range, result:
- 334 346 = 98.9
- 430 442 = 95.4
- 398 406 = 100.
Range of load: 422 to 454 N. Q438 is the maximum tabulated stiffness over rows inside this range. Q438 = 102.1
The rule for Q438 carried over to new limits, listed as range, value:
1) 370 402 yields 100.9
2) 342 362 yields 101.8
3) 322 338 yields 102.5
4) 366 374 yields 99.4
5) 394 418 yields 111.8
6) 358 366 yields 99.51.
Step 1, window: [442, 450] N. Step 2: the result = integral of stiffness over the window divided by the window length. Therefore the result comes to 102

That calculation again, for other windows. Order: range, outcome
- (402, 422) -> 108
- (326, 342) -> 98.2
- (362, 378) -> 99.4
